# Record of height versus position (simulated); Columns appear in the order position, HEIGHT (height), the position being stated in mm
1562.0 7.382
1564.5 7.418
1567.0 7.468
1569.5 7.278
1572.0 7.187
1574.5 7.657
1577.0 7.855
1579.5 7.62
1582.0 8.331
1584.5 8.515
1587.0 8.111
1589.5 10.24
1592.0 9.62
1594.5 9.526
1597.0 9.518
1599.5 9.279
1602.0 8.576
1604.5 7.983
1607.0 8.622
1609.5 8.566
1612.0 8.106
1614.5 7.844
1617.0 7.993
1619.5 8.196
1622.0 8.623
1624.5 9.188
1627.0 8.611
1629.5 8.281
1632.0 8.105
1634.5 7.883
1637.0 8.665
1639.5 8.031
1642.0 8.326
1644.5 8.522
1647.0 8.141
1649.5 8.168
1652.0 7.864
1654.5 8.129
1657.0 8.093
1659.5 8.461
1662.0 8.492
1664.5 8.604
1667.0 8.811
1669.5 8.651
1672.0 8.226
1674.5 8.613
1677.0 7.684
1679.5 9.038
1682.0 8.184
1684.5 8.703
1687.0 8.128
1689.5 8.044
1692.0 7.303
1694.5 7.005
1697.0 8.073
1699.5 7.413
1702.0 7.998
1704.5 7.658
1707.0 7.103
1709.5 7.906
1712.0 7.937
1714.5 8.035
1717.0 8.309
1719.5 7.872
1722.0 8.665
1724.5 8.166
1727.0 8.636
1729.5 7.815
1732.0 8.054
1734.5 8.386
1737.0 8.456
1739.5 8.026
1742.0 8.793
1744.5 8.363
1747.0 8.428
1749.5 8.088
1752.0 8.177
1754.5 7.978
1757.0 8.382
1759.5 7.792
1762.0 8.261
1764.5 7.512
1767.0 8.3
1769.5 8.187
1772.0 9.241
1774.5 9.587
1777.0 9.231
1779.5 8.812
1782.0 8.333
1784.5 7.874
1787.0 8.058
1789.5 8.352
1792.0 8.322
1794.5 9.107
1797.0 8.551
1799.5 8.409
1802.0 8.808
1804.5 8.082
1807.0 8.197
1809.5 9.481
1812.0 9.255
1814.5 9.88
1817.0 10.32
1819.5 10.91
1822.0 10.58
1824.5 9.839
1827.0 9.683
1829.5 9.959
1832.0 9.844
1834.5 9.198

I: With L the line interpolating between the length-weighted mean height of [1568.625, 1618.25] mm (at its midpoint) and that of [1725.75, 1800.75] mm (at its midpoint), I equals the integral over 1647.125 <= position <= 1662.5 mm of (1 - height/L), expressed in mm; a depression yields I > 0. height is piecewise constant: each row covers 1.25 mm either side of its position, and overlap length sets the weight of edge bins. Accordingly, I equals 0.4 mm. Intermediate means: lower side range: 8.43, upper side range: 8.38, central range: 8.18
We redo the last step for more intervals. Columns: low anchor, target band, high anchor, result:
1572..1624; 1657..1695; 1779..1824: 1.8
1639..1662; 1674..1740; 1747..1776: 1.9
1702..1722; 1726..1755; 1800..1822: 0.2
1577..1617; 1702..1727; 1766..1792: 1.8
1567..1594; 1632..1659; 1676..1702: -0.4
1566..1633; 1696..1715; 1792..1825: 2.4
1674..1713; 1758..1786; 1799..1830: 1.5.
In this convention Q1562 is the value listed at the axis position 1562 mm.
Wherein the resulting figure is 7.382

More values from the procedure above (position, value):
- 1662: 8.492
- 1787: 8.058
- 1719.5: 7.872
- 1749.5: 8.088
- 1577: 7.855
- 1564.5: 7.418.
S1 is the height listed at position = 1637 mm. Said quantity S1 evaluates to 8.665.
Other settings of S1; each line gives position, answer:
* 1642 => 8.326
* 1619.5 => 8.196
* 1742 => 8.793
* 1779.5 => 8.812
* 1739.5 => 8.026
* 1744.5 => 8.363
